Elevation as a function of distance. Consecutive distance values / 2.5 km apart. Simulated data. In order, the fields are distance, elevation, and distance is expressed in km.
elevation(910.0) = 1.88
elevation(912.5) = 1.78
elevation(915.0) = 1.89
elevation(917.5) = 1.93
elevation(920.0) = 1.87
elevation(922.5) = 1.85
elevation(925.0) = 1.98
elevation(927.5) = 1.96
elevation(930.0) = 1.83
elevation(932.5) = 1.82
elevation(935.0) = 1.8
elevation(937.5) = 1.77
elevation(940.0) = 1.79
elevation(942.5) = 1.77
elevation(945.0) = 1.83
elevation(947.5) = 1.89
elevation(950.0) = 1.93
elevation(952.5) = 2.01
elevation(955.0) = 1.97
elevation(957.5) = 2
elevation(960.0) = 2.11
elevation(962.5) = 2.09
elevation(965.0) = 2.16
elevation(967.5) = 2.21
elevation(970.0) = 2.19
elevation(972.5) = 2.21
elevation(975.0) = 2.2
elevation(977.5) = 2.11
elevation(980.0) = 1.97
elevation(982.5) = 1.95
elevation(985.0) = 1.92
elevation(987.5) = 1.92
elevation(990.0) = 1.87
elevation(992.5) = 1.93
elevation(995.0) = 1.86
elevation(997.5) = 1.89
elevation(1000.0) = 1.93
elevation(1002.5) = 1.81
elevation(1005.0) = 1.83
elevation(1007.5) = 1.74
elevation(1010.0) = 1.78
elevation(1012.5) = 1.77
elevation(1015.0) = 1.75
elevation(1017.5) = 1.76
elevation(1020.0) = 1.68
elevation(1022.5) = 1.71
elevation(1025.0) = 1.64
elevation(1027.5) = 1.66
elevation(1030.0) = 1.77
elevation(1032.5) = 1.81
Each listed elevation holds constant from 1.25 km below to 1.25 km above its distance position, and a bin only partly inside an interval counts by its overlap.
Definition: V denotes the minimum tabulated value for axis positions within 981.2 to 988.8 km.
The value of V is 1.92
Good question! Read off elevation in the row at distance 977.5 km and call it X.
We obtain 2.11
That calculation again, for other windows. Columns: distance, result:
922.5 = 1.85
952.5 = 2.01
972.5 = 2.21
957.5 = 2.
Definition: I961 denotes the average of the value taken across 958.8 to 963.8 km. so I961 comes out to 2.1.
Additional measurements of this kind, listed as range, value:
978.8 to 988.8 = 1.94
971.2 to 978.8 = 2.17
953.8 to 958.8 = 1.99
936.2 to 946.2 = 1.79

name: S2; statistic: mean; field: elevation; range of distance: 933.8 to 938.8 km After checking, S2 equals 1.78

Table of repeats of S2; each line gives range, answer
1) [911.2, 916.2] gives 1.83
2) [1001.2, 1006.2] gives 1.82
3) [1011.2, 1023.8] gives 1.73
